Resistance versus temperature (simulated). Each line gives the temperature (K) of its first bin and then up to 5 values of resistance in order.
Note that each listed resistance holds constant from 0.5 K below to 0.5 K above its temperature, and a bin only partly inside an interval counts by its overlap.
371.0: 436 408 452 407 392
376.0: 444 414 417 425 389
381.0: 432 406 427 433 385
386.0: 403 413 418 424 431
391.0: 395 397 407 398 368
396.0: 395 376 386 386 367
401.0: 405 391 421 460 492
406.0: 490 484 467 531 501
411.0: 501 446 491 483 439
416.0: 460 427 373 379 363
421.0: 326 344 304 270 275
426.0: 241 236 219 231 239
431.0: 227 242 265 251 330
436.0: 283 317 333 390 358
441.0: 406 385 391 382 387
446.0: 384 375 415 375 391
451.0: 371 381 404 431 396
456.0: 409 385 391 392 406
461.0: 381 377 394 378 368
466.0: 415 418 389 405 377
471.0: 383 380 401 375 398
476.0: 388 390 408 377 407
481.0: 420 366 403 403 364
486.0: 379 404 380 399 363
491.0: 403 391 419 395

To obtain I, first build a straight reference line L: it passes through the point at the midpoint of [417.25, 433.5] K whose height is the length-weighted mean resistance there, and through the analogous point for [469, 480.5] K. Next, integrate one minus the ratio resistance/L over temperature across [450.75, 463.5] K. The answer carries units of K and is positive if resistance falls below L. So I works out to -1.5 K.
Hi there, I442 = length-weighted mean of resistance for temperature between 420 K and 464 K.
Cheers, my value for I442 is 342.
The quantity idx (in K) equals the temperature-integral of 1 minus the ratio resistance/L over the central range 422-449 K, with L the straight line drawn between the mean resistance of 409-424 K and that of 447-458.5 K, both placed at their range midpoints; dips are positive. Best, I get 6.0 K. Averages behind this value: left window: 416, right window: 394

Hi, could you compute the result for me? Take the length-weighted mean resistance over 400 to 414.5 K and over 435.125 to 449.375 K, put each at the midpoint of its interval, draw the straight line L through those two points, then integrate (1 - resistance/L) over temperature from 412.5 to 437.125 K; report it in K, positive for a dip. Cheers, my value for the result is 5.8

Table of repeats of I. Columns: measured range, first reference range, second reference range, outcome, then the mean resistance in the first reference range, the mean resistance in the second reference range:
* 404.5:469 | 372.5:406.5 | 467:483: 4.3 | 413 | 392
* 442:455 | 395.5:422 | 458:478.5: 0.4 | 431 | 391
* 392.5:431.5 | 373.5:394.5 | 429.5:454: -0.3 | 412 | 347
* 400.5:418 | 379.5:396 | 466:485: -2.5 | 407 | 394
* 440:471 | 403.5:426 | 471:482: 0.8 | 419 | 393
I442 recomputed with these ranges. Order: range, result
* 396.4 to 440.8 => 368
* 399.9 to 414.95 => 464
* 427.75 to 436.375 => 255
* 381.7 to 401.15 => 401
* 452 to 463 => 396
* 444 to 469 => 392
